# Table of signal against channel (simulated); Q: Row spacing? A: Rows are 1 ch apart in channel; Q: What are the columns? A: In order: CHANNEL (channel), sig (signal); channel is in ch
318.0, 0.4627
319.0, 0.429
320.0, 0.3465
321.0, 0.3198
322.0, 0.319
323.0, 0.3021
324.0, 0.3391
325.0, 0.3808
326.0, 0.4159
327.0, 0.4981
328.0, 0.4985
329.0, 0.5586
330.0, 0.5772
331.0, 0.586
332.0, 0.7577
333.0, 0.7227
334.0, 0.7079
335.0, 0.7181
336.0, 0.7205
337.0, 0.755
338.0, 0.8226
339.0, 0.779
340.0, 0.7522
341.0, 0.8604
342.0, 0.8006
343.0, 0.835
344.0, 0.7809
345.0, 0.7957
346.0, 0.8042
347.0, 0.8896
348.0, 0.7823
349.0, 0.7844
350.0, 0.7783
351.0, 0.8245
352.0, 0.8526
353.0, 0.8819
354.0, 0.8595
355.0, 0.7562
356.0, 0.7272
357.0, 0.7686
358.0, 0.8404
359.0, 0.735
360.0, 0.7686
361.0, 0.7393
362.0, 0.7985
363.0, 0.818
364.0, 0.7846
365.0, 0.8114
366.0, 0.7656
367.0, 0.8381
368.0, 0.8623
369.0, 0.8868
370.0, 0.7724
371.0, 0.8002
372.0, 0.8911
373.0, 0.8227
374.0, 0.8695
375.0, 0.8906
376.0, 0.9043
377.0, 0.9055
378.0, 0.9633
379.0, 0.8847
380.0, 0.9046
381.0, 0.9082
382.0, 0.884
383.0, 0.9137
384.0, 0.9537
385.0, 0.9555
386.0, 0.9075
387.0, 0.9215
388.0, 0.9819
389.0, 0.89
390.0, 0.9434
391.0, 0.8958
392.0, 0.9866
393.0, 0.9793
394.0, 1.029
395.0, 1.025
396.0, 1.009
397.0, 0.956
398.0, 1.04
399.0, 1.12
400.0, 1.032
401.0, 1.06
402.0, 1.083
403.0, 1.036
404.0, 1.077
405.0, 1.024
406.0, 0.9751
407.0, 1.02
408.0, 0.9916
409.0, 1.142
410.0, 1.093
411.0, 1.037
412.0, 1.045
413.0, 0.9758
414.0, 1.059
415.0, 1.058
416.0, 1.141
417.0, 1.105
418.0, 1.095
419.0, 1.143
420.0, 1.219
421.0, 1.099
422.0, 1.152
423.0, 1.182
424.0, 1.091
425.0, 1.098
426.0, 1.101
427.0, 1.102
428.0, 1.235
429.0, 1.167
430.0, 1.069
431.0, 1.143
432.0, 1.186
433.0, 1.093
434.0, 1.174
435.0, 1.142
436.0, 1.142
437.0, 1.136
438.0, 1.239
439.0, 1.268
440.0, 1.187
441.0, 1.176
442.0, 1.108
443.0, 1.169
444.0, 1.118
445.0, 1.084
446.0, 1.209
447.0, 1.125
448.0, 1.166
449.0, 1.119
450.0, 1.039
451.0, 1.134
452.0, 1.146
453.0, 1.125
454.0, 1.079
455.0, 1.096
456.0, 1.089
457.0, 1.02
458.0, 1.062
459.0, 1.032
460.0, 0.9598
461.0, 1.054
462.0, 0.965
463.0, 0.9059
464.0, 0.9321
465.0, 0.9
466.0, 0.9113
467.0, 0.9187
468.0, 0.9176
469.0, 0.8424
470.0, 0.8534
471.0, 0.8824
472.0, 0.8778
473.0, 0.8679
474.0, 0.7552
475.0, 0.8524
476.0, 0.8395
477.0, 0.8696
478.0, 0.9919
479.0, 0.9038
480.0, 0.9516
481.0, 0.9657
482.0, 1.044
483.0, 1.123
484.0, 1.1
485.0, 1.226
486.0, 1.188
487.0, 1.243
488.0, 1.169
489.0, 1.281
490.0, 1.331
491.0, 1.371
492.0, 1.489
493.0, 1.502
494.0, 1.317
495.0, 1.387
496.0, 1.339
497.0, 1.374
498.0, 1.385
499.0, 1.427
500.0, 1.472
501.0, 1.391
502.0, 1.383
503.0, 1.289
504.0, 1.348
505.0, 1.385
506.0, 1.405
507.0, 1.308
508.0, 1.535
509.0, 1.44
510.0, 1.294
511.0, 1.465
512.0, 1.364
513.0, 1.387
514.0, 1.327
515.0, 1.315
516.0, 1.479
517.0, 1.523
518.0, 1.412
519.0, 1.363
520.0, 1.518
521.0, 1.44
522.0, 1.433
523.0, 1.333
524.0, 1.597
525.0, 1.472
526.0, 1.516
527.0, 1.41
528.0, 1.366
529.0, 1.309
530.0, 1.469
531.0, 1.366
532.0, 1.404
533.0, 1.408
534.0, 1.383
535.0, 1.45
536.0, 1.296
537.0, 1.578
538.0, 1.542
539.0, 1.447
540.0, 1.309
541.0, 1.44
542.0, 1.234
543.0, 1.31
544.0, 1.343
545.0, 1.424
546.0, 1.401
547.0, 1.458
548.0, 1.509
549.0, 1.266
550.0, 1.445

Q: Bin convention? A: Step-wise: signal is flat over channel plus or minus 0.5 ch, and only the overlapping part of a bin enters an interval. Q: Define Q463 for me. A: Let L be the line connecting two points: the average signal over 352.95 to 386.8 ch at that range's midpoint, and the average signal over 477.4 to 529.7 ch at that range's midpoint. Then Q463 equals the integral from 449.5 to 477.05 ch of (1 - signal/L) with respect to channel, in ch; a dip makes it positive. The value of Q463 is 5.1 ch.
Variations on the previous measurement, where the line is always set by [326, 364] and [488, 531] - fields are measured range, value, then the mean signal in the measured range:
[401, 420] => -1.0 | 1.07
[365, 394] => -0.3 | 0.897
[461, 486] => 6.3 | 0.941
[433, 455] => -0.1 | 1.14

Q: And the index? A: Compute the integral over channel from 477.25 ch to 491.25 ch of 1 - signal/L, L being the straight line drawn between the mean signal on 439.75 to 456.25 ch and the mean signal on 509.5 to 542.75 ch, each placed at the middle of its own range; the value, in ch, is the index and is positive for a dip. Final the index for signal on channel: 1.5 ch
